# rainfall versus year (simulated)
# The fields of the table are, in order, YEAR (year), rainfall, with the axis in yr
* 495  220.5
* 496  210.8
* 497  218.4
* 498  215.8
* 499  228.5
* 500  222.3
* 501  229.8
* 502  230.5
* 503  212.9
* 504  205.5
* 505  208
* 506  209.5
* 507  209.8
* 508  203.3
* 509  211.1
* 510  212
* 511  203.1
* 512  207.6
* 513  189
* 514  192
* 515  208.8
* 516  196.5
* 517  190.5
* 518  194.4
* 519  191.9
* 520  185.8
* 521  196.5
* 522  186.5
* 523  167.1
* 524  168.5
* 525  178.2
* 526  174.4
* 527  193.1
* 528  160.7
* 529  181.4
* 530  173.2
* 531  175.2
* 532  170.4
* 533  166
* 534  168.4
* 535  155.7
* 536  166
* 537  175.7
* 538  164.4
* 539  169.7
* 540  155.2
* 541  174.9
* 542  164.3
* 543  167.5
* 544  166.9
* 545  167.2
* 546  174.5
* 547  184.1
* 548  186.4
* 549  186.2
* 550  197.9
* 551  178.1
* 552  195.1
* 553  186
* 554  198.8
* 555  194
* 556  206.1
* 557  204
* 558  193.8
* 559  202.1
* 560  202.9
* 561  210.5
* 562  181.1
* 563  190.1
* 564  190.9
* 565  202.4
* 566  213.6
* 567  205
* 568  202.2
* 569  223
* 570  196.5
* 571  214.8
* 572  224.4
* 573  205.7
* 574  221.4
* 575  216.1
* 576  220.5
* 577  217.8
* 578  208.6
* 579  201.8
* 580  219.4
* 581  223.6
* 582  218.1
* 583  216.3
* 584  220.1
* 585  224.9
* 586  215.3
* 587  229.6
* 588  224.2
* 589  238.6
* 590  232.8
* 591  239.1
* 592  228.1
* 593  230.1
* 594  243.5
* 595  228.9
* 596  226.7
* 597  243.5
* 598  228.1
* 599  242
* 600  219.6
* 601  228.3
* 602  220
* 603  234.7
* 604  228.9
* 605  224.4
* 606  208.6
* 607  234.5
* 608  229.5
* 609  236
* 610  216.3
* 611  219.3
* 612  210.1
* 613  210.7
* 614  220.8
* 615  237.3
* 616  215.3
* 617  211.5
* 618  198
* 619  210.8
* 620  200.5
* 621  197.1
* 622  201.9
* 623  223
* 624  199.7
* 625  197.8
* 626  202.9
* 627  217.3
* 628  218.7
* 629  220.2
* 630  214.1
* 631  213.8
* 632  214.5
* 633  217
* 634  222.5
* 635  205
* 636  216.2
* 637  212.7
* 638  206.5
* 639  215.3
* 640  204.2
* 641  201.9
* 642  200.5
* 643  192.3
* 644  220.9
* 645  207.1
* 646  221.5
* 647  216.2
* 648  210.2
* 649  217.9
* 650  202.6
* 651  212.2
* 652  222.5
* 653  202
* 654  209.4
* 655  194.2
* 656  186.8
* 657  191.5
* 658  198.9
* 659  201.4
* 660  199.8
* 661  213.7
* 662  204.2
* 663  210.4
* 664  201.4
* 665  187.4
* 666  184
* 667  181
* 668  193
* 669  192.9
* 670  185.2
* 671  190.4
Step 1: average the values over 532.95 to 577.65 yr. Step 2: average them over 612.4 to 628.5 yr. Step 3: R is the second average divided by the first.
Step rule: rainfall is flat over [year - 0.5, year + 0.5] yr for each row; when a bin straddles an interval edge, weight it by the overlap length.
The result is 1.10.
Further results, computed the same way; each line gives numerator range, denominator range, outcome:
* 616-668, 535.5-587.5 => 1.04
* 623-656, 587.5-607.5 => 0.91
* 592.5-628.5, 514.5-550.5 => 1.24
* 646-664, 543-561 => 1.09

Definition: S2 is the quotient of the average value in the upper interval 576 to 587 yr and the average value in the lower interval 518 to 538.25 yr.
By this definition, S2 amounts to 1.24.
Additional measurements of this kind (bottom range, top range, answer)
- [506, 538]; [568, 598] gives 1.20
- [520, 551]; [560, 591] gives 1.23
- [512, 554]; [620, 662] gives 1.16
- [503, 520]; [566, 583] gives 1.06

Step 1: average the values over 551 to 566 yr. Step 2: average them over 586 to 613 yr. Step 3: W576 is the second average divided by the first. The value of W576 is 1.2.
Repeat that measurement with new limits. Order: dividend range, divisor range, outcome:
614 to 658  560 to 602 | 0.96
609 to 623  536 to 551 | 1.22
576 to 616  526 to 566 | 1.24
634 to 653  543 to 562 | 1.11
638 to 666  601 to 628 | 0.95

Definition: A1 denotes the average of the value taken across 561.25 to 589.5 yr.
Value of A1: 213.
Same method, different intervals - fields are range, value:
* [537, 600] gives 205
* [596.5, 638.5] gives 217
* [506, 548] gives 182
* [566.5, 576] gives 213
